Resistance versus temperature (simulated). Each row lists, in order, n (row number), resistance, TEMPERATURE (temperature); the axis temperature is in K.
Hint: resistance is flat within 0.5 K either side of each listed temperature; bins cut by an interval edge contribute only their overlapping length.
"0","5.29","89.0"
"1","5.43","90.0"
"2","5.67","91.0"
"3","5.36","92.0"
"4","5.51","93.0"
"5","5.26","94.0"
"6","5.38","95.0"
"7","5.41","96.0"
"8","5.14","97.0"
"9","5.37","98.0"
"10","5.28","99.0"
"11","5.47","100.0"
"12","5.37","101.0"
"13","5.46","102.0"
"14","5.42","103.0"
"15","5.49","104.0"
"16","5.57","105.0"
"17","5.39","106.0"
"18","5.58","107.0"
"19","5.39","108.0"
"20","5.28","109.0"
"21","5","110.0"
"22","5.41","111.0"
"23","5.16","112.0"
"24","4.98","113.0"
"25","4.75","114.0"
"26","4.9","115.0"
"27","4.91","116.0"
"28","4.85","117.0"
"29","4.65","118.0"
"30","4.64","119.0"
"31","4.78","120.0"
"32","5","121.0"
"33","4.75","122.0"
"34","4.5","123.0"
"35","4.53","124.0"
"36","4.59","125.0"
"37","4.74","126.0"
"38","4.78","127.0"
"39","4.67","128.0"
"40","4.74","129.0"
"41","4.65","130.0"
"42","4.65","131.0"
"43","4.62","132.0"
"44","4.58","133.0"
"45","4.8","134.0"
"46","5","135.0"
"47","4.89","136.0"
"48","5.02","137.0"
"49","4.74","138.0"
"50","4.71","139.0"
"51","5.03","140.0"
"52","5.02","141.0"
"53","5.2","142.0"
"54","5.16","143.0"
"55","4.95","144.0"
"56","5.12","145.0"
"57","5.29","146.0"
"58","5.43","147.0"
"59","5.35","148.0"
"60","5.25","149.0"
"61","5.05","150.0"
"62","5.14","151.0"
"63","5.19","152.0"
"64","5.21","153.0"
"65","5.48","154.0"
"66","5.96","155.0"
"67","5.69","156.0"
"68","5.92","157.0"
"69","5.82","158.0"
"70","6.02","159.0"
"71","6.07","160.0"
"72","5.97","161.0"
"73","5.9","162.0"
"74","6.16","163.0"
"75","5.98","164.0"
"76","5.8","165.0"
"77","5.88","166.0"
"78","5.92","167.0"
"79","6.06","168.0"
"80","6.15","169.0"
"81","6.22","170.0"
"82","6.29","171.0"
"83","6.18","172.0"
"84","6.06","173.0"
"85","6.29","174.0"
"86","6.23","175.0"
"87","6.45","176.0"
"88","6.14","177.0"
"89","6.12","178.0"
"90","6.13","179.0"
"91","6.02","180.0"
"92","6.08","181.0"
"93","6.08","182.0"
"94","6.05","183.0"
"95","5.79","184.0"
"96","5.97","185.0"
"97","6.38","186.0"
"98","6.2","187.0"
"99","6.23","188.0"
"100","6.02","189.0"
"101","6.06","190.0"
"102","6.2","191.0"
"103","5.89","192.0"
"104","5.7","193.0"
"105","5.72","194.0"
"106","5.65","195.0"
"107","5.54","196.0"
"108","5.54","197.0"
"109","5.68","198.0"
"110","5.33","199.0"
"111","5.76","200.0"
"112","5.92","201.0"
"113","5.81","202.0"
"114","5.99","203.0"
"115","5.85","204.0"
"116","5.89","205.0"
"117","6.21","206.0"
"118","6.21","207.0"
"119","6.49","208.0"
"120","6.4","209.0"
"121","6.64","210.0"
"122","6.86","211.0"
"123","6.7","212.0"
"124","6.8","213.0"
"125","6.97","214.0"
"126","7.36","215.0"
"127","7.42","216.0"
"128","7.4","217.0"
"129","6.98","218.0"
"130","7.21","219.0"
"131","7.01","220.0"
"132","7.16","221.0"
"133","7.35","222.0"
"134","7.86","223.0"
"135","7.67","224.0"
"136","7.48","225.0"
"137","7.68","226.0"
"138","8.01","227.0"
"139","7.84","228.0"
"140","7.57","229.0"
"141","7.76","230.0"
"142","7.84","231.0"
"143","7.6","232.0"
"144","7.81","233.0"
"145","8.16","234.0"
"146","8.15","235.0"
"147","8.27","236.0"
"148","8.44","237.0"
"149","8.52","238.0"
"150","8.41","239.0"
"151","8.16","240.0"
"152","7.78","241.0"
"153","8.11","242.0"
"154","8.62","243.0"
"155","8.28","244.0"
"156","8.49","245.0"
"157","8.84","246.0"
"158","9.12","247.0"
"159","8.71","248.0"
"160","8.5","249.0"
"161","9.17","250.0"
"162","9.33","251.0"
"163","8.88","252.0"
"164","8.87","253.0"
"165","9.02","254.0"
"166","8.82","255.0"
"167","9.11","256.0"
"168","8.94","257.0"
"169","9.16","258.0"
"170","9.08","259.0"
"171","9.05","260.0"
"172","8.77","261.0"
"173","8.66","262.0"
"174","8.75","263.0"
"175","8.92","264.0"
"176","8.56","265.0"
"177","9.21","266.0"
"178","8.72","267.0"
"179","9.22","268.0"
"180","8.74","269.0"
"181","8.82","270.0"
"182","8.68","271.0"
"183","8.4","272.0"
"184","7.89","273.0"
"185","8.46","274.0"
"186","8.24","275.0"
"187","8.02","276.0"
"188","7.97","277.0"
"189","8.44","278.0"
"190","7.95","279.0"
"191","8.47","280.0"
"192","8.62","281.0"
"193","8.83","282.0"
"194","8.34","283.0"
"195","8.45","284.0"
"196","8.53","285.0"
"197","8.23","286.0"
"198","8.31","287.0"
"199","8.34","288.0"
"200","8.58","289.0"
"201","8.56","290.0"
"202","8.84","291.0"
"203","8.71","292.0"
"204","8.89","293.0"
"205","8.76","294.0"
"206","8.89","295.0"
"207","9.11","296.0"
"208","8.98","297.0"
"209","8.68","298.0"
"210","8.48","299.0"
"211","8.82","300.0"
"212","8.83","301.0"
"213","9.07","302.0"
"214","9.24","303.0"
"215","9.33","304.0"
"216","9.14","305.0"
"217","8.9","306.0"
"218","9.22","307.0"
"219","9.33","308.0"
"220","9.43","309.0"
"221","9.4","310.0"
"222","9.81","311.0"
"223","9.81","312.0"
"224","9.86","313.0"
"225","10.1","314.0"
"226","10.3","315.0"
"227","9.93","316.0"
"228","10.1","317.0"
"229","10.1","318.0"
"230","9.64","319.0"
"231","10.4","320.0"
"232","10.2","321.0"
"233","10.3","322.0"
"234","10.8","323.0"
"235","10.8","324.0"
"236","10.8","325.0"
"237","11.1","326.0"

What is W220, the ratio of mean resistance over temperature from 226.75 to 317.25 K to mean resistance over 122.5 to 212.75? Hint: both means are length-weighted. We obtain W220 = 1.54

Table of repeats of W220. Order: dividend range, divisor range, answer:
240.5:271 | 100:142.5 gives 1.77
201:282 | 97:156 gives 1.58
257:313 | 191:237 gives 1.29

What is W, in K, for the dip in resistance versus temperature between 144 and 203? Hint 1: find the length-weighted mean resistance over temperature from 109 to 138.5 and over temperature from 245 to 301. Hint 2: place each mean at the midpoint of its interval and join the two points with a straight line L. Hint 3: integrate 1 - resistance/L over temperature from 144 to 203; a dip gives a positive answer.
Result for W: 2.3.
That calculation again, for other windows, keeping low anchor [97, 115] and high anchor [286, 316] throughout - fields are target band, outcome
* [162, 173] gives 0.7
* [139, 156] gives 2.4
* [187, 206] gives 3.3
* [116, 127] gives 1.7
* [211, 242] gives 0.0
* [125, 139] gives 2.5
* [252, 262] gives -0.9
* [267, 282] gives 0.2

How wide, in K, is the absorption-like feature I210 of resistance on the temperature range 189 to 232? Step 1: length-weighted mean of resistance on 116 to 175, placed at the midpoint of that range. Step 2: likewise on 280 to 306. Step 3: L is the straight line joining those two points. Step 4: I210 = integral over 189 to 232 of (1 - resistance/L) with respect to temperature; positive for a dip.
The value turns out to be 1.1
